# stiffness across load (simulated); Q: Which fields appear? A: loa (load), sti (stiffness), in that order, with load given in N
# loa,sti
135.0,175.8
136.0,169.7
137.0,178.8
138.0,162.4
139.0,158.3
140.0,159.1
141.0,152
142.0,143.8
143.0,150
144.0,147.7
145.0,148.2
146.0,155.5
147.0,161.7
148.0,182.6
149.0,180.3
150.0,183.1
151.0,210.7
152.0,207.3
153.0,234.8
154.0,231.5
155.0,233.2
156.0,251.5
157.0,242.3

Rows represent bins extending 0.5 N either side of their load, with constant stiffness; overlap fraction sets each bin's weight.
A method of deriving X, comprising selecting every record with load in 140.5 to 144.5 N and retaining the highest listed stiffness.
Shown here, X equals 152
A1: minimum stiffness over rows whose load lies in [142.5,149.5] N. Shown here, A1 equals 147.7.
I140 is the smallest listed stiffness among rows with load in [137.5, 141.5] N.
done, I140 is 152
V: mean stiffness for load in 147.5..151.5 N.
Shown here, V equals 189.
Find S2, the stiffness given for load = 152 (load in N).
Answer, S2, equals 207.3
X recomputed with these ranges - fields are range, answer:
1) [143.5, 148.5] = 182.6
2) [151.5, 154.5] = 234.8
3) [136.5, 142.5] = 178.8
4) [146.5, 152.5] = 210.7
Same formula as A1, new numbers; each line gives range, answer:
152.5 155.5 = 231.5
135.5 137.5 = 169.7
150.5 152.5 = 207.3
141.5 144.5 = 143.8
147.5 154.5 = 180.3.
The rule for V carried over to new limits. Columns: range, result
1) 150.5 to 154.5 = 221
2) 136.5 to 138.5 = 171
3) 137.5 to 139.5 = 160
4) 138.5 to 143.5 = 153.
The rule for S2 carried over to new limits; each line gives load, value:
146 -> 155.5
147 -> 161.7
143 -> 150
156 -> 251.5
